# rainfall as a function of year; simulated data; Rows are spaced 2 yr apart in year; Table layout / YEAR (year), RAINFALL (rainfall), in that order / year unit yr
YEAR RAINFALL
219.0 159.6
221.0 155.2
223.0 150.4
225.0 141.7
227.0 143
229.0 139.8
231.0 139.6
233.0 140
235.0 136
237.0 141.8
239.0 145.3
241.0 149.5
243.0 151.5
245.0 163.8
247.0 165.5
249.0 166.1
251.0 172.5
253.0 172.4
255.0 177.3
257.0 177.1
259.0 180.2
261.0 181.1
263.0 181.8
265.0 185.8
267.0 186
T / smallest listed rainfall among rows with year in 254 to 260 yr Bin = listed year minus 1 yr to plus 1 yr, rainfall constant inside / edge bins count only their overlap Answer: 177.1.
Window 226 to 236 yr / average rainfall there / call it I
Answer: 140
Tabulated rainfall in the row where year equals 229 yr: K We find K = 139.8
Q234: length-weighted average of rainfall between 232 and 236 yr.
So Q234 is 138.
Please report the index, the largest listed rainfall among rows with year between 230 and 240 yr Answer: 145.3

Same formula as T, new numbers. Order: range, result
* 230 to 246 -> 136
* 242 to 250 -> 151.5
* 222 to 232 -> 139.6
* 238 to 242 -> 145.3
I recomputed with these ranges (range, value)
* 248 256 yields 172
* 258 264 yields 181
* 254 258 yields 177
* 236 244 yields 147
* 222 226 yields 146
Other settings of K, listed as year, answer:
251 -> 172.5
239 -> 145.3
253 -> 172.4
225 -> 141.7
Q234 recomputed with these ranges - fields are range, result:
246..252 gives 168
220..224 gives 153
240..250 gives 159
